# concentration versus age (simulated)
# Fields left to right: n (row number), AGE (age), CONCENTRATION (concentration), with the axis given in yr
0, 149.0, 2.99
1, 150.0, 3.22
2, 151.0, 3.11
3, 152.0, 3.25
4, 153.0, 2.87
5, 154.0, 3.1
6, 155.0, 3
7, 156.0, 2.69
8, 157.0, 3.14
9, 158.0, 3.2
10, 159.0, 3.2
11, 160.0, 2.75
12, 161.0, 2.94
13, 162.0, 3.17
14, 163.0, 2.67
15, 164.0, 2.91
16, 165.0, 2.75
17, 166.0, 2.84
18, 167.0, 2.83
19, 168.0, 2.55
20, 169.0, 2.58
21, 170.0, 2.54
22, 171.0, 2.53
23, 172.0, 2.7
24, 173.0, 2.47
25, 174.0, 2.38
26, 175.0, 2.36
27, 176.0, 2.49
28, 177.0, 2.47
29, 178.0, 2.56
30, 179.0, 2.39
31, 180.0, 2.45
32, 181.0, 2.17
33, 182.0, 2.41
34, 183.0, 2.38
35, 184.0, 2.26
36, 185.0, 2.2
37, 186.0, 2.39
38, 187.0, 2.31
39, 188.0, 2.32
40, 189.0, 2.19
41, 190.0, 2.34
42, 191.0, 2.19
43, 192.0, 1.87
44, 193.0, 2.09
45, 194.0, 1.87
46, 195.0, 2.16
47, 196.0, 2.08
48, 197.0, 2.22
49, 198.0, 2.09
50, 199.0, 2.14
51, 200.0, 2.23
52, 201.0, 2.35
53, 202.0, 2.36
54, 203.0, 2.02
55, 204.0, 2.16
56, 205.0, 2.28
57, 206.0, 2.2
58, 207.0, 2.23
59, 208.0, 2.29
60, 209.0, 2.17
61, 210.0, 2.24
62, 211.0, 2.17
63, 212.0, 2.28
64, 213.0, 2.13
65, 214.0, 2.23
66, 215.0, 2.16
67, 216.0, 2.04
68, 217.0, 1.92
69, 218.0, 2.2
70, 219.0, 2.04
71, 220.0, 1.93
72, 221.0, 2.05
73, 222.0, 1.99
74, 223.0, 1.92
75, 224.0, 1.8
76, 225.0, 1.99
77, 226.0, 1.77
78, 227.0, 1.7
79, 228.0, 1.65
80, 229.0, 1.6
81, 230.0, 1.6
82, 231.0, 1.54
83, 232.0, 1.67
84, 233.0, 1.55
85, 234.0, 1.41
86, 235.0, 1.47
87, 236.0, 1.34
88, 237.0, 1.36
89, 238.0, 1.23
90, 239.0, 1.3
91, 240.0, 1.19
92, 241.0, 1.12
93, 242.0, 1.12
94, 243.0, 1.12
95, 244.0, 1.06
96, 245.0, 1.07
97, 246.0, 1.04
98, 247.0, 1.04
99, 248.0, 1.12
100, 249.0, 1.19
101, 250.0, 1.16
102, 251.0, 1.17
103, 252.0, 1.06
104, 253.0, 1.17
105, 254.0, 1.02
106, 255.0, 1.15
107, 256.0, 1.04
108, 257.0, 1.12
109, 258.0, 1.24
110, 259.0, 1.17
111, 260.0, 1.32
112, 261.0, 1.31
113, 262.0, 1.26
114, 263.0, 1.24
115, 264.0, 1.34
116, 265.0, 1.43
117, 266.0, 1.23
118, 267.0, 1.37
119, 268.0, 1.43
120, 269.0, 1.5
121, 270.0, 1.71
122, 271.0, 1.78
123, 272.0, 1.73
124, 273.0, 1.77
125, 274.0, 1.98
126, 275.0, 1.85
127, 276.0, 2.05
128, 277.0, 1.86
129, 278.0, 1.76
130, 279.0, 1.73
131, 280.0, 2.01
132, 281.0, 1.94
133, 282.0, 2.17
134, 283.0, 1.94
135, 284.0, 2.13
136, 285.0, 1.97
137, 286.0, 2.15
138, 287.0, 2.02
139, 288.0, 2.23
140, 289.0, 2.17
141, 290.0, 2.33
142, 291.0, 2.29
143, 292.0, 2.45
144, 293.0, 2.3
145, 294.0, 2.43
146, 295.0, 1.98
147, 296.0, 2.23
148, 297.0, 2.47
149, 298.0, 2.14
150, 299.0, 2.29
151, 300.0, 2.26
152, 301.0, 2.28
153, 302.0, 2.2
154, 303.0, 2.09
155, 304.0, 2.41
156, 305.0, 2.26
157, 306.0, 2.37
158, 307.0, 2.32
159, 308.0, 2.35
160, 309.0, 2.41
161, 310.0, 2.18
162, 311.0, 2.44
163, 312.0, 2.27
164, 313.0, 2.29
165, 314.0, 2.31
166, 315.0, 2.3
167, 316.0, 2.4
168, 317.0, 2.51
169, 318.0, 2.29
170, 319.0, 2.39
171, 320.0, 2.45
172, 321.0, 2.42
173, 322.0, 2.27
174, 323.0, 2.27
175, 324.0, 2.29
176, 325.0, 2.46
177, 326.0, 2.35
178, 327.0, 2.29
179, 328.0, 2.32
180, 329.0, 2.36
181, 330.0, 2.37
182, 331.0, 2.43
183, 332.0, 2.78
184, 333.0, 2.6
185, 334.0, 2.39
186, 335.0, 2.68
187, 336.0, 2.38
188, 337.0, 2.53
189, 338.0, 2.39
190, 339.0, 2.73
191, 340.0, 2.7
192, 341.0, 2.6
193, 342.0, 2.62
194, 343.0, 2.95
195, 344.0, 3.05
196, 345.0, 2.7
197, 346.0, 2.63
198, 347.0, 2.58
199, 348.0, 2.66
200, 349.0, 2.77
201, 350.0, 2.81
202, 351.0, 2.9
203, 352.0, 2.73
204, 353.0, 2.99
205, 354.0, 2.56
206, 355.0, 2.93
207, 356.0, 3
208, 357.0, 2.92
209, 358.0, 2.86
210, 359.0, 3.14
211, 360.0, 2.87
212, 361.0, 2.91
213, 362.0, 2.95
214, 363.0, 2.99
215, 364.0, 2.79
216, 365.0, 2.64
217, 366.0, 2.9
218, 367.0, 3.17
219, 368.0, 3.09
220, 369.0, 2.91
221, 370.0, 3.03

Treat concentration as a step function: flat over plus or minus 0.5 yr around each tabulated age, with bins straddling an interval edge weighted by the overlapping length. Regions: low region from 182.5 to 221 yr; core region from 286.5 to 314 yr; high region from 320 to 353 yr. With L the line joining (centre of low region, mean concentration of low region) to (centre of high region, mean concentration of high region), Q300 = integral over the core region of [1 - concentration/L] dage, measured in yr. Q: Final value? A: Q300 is 2.1 yr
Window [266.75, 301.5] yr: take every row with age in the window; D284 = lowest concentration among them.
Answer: 1.37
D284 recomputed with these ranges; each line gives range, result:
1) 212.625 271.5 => 1.02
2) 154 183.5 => 2.17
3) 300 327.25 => 2.09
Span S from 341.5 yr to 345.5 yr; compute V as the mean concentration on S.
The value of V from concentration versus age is 2.83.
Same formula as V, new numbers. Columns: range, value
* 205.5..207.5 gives 2.21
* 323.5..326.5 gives 2.37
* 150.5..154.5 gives 3.08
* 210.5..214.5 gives 2.2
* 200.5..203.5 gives 2.24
